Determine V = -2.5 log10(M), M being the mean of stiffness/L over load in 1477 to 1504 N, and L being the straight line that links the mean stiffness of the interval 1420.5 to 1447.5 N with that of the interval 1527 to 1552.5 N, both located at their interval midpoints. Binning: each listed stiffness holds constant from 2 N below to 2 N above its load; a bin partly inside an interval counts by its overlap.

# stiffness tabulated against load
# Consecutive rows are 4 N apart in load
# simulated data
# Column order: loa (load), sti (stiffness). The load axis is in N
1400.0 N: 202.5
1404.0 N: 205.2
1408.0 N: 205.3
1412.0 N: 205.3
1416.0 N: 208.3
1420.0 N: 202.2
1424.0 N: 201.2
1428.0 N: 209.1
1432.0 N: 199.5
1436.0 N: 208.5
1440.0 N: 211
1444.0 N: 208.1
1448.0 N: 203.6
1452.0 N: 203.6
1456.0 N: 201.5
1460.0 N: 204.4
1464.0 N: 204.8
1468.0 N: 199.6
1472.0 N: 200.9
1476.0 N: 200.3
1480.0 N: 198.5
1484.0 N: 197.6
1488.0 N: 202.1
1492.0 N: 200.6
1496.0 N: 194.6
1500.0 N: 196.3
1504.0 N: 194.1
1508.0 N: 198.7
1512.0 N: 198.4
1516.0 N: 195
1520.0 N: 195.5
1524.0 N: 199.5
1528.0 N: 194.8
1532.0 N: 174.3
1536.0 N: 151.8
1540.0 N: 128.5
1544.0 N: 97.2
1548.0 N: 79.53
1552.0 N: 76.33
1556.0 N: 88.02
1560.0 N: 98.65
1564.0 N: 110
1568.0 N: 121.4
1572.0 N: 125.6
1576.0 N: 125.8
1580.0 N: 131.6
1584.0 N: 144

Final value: -0.20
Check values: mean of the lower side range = 206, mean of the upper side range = 129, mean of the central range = 198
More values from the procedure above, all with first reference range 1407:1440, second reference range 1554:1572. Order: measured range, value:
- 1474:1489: -0.211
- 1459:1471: -0.153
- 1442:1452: -0.093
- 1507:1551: -0.218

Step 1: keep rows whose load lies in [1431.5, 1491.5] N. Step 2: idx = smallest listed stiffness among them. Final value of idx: 197.6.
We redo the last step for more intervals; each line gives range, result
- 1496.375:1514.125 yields 194.1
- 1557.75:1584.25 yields 98.65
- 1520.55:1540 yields 128.5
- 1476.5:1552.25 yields 76.33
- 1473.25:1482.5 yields 198.5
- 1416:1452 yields 199.5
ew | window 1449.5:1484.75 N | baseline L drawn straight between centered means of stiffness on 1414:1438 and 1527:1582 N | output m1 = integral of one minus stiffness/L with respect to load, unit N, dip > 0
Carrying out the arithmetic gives -4.73 N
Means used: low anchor 205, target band 201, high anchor 120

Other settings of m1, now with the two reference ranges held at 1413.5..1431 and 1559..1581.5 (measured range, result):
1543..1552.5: 3.46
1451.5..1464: -1.29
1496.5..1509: -2.97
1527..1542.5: -1.97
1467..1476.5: -1.30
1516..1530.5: -4.85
